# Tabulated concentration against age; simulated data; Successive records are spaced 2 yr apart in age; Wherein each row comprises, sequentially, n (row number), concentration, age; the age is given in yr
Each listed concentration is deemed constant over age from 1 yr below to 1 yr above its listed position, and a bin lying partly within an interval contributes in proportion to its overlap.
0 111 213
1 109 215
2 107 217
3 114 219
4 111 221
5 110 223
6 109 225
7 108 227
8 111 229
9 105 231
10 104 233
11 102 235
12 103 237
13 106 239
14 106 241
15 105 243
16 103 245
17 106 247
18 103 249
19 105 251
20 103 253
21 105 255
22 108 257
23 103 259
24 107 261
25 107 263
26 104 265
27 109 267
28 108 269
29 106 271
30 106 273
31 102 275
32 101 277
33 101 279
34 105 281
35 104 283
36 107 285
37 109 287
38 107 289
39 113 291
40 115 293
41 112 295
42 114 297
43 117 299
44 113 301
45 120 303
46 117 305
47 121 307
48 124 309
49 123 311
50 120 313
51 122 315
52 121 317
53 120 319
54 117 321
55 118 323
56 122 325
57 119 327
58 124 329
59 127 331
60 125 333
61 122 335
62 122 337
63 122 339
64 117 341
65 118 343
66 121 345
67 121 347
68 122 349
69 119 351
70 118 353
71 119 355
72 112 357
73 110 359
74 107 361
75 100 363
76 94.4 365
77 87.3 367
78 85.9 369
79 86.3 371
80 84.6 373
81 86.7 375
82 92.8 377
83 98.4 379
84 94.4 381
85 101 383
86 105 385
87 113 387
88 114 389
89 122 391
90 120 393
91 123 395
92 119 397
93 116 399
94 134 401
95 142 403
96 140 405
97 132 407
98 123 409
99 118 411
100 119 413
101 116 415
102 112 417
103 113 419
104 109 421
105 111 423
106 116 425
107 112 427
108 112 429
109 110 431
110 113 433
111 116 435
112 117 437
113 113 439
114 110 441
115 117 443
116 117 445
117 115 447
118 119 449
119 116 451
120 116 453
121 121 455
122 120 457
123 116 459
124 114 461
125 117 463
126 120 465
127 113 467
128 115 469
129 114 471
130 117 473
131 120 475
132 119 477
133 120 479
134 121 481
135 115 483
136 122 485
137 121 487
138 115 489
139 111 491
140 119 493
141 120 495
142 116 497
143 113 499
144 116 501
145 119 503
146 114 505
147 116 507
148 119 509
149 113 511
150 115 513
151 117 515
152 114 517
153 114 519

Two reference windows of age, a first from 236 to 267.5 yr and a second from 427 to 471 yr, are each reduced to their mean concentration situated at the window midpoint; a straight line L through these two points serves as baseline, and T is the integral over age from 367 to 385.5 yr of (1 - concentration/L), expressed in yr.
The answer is 3.23 yr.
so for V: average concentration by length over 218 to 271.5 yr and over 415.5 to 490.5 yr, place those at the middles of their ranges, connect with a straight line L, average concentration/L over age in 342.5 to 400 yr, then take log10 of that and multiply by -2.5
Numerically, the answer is 0.05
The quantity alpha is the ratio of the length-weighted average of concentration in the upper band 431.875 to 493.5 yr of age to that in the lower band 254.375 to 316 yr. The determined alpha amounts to 1.1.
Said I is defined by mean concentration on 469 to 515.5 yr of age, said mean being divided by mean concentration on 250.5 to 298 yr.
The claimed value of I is 1.10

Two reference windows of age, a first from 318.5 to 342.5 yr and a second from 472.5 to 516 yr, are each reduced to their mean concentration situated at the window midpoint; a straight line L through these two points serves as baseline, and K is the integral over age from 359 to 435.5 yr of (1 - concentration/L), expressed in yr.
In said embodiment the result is 5.8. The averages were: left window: 121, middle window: 110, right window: 117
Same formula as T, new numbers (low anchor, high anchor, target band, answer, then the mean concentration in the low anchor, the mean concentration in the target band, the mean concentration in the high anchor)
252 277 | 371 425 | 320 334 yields -1.61 yr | 105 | 122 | 113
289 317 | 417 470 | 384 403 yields -0.64 yr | 118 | 120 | 115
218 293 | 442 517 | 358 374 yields 2.45 yr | 106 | 94.4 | 117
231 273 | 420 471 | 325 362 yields -3.19 yr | 105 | 119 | 115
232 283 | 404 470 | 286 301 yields -0.75 yr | 105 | 112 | 117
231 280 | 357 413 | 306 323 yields -2.22 yr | 105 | 121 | 109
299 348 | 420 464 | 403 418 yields -1.00 yr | 121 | 124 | 115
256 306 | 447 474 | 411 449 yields 0.43 yr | 109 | 114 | 117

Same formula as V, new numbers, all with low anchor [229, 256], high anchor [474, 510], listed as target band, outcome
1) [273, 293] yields 0.01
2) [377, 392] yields 0.06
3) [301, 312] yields -0.12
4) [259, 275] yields 0.00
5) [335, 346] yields -0.10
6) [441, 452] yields -0.01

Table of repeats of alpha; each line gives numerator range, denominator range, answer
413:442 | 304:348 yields 0.93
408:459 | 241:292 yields 1.09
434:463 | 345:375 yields 1.11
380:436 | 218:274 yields 1.10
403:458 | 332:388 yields 1.09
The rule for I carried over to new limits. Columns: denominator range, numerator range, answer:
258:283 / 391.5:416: 1.19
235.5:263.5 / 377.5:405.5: 1.11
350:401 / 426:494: 1.10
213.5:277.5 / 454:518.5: 1.10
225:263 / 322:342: 1.16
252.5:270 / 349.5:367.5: 1.02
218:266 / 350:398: 0.99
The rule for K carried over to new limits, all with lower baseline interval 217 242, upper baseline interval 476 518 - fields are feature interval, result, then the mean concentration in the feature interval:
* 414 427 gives 0.2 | 113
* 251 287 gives 1.2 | 105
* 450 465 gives -0.2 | 117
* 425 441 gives 0.2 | 113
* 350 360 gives -0.3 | 116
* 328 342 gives -1.5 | 123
